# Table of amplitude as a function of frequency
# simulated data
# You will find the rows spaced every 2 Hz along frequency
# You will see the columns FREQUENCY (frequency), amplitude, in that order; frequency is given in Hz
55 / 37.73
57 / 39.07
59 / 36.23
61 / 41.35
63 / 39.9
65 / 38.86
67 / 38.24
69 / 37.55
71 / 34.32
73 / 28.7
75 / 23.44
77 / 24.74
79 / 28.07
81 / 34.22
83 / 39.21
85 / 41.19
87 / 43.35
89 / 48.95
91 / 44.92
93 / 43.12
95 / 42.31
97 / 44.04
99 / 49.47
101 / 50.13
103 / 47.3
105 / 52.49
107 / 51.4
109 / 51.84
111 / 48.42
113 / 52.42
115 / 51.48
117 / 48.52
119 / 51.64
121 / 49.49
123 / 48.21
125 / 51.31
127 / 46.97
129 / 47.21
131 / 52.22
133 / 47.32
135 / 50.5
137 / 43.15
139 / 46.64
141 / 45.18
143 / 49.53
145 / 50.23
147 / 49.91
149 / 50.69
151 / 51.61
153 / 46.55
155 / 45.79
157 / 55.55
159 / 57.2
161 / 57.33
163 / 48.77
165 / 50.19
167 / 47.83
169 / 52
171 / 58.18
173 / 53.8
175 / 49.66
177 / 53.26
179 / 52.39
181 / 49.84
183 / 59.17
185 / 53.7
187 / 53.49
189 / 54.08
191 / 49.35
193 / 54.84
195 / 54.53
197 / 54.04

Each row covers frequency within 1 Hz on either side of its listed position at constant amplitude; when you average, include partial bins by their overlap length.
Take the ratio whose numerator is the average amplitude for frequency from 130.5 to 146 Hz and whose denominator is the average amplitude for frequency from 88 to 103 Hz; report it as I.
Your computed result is 1.0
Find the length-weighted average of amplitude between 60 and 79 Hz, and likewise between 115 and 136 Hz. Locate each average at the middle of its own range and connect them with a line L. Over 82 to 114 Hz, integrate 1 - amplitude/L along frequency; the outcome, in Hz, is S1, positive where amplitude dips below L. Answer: -3.92 Hz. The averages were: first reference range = 33.8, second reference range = 49.4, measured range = 46.9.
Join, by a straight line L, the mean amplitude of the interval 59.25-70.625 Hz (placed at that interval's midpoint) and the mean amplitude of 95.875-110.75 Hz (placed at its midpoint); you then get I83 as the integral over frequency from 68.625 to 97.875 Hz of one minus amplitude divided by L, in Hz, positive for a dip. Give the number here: 4.6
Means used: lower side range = 38.7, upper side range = 49.4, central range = 37.2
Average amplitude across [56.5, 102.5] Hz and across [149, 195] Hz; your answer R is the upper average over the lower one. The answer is 1.35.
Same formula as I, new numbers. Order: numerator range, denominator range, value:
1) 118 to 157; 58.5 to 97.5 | 1.30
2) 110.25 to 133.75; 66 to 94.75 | 1.36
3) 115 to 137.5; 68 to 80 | 1.66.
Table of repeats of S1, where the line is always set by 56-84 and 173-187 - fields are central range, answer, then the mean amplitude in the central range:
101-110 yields -2.3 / 50.7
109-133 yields -3.7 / 49.8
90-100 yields -1.5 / 44.8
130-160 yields -1.4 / 49.5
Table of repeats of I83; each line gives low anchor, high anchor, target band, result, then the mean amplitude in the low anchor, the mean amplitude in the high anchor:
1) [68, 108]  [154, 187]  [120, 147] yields -0.65 Hz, 40.4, 52.8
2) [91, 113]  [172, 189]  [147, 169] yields 0.26 Hz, 48.1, 53.2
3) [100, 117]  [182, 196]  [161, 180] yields 0.45 Hz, 50.6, 54.2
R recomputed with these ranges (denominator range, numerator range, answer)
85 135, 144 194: 1.08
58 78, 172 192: 1.54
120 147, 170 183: 1.10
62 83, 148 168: 1.54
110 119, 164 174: 1.04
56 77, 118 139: 1.38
